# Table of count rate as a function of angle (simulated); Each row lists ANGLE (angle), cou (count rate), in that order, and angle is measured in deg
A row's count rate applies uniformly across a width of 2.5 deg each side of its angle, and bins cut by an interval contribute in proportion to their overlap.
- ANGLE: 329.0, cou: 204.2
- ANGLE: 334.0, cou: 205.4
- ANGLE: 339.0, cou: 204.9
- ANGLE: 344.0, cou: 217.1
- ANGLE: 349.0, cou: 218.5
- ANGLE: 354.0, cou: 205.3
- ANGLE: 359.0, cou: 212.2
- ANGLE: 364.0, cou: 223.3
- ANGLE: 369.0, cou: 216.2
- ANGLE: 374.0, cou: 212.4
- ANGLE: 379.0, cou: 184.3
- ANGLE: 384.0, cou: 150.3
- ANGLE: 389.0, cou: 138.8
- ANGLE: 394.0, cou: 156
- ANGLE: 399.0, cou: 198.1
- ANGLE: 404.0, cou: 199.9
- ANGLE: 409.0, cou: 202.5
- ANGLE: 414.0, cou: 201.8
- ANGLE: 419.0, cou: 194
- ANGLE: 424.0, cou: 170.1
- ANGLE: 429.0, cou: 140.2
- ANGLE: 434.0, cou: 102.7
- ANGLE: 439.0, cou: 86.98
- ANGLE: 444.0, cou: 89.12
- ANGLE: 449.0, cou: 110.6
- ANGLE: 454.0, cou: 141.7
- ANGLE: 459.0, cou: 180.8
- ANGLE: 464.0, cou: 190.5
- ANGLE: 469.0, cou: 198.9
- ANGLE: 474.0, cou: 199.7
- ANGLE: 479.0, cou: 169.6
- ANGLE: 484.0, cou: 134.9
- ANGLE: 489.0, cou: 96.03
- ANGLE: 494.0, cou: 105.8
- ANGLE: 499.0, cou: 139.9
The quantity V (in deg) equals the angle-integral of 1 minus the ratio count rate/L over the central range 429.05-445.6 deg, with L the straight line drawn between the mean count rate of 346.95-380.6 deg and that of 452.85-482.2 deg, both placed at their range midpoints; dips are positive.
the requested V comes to 7.82 deg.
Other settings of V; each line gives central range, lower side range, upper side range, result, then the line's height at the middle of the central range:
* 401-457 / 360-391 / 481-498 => 2.6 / 155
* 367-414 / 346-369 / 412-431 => 2.4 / 195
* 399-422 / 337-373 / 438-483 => -2.1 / 182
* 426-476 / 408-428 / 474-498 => 4.7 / 162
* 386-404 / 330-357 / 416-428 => 1.9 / 189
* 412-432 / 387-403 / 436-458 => -4.9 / 139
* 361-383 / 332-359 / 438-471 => -1.2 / 194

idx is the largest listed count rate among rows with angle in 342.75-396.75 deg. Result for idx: 223.3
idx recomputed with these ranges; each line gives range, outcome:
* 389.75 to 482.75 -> 202.5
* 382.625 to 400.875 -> 198.1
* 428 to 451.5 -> 140.2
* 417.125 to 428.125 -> 194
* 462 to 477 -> 199.7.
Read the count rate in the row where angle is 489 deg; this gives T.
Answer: 96.03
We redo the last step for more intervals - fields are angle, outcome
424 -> 170.1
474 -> 199.7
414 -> 201.8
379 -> 184.3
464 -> 190.5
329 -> 204.2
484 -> 134.9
